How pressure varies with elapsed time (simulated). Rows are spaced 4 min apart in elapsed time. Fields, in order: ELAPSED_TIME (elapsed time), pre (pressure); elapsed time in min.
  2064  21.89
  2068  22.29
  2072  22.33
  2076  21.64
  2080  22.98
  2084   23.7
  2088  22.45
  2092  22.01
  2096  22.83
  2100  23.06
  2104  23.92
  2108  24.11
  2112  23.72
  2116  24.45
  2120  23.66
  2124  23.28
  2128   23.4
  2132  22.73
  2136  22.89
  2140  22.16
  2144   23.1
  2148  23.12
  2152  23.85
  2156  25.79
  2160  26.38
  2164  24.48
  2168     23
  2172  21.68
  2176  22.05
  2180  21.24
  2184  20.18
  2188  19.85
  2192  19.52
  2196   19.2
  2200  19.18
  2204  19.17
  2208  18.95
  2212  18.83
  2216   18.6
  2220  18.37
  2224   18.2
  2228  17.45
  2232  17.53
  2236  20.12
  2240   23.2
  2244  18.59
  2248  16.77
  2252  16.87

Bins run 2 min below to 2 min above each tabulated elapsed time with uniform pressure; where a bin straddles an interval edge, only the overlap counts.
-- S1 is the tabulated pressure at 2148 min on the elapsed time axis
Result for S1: 23.12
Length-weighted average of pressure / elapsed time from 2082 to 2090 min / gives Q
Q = 23.1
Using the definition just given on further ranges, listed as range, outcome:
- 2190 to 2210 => 19.2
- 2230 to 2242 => 20.3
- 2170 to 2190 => 21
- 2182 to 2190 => 20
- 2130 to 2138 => 22.8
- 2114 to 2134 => 23.5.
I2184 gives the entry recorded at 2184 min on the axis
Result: 20.18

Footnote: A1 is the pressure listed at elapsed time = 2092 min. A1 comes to 22.01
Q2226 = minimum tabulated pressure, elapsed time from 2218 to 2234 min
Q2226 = 17.45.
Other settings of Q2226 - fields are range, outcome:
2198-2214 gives 18.83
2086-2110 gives 22.01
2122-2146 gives 22.16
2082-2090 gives 22.45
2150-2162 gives 23.85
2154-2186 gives 20.18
